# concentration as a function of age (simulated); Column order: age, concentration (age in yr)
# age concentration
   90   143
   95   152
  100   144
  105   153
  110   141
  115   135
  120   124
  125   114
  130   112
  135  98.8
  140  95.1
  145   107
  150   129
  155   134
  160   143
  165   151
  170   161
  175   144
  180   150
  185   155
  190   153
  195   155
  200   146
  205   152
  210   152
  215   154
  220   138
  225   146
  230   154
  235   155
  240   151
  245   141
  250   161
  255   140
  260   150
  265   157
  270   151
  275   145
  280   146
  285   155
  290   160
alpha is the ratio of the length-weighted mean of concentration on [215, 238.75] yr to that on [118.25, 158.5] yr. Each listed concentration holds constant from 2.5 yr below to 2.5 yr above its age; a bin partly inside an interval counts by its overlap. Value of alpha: 1.3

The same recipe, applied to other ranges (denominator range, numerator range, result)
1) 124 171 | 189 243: 1.22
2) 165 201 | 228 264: 0.99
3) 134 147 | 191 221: 1.50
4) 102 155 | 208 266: 1.23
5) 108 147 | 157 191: 1.30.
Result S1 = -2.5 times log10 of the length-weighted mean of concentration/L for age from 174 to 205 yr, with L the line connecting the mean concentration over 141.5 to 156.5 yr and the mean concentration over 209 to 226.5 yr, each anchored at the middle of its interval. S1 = -0.11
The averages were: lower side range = 121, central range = 151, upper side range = 147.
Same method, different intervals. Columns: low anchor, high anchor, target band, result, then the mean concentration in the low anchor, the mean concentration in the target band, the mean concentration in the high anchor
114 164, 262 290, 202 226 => -0.087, 120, 148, 152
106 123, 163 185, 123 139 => 0.288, 134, 107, 152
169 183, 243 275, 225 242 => -0.016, 151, 152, 150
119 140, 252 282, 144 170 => -0.168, 109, 137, 148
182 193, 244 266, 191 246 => 0.016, 154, 150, 150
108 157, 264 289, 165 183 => -0.185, 119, 152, 151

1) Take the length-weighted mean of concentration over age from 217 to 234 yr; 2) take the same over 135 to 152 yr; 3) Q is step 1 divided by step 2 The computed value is 1.36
